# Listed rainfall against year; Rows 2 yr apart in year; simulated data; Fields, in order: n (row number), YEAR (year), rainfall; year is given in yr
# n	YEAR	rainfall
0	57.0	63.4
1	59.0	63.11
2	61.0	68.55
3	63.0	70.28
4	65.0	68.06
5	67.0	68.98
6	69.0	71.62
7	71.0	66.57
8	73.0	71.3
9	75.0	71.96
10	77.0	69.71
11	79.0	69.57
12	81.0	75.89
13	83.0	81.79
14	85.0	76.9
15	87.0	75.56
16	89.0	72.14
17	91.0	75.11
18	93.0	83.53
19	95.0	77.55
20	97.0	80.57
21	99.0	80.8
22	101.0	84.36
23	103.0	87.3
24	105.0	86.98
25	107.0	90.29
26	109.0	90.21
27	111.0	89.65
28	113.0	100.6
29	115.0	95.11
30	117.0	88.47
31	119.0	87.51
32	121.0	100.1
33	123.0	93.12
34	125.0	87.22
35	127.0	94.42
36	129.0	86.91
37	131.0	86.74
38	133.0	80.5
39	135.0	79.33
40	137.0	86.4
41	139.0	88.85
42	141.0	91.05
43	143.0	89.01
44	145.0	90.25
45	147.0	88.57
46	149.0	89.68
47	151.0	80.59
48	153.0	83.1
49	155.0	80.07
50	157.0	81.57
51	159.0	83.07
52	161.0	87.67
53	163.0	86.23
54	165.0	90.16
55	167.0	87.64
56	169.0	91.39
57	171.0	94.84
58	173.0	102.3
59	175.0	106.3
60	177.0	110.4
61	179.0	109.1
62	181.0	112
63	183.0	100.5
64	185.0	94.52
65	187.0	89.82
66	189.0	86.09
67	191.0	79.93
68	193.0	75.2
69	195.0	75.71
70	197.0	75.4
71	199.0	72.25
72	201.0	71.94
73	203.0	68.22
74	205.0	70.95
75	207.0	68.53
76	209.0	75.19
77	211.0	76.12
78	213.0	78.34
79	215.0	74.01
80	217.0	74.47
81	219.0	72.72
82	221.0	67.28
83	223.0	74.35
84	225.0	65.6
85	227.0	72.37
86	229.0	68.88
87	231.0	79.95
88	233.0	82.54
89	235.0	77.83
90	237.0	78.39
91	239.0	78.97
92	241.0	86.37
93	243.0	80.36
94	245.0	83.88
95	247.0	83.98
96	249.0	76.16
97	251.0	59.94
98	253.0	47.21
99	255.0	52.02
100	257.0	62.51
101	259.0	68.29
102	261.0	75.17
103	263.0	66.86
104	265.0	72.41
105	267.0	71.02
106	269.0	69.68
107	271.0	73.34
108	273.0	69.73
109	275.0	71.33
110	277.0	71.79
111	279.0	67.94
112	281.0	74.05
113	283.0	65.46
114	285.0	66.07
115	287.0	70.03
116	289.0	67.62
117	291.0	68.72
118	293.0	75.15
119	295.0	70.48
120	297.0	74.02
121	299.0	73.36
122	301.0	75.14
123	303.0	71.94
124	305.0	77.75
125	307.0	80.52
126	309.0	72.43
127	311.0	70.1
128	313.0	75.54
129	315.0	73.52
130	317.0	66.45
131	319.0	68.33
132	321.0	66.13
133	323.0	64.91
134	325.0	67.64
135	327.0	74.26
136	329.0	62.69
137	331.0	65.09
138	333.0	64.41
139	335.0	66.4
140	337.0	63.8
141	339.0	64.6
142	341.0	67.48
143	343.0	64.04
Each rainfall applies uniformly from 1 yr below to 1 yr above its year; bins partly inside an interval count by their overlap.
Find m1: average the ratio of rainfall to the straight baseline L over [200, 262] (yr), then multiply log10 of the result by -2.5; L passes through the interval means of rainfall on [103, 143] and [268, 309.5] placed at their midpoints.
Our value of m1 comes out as 0.08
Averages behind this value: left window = 89.6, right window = 71.7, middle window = 72.7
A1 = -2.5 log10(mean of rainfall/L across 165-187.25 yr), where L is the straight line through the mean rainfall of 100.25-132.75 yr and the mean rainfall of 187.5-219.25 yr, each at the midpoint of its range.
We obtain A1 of -0.243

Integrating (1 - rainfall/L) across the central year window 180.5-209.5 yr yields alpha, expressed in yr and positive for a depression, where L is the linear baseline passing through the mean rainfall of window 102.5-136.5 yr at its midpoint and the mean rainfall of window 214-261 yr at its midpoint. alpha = -0.7 yr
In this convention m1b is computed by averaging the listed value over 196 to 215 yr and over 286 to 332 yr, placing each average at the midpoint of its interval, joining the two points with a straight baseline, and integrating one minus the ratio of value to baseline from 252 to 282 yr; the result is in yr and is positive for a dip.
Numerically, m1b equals 1.8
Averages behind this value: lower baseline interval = 73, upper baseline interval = 70.9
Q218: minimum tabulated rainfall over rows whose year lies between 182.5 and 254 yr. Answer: 47.21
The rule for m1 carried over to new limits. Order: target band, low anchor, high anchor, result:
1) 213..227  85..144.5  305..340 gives 0.08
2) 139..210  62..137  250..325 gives -0.13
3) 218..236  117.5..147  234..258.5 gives 0.02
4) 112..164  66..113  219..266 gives -0.15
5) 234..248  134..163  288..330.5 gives -0.06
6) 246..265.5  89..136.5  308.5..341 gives 0.12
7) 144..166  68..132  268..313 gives -0.08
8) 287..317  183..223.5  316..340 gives -0.07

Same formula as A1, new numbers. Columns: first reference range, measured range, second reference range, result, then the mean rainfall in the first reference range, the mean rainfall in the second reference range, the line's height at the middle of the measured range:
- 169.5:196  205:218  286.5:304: 0.199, 95.1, 71.9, 89.1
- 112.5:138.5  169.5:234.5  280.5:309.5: -0.003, 89.5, 72.1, 81.7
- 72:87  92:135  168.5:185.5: -0.050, 74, 103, 84.1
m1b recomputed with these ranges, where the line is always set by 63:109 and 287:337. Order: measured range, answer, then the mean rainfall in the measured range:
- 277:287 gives 0.33 yr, 68.9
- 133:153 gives -3.02 yr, 86.6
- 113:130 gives -3.66 yr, 92.1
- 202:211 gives 0.25 yr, 71.3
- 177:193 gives -4.67 yr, 95.6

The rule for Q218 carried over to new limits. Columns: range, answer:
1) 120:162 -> 79.33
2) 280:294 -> 65.46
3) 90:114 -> 75.11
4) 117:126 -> 87.22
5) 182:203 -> 68.22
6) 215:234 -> 65.6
